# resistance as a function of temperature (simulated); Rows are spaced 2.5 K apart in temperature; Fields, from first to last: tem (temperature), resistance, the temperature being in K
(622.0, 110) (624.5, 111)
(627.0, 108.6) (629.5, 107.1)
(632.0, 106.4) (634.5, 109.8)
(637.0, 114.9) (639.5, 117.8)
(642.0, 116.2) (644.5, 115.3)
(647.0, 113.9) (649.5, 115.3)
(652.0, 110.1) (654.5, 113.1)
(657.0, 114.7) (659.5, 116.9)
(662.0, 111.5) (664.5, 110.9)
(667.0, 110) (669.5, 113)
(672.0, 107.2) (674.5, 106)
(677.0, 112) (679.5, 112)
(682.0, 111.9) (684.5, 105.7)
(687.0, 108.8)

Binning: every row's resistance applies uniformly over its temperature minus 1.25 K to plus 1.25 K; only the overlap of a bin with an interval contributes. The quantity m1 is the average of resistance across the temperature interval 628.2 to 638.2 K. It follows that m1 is 110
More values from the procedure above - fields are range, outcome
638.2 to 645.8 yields 116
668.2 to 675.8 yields 109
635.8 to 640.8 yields 116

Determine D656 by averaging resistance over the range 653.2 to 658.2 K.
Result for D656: 114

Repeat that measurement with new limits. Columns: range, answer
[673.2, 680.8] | 110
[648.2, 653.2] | 113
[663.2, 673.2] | 110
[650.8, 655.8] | 112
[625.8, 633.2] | 107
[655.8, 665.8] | 113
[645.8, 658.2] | 113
